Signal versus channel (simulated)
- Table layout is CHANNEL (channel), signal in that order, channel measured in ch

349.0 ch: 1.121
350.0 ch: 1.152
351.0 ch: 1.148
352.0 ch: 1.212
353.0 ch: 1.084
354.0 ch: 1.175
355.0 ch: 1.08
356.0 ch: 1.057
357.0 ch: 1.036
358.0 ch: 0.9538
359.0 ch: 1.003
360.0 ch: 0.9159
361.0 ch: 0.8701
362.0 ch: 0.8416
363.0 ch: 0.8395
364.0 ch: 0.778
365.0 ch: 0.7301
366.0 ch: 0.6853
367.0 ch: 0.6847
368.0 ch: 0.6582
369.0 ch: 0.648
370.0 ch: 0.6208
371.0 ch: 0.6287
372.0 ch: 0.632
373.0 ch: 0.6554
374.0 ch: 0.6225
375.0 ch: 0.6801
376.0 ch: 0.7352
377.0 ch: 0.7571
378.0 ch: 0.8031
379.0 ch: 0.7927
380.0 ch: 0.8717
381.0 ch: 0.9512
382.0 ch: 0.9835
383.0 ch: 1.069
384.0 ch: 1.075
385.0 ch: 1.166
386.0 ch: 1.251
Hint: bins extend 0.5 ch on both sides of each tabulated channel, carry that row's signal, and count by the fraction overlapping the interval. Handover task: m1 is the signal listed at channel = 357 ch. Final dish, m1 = 1.036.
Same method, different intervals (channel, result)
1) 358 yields 0.9538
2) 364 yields 0.778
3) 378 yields 0.8031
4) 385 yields 1.166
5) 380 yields 0.8717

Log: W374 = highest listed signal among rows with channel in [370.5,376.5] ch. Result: 0.7352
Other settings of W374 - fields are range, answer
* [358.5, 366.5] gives 1.003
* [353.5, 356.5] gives 1.175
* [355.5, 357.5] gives 1.057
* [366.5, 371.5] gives 0.6847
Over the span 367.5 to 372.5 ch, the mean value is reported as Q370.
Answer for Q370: 0.638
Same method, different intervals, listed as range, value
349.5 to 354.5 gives 1.15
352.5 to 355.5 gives 1.11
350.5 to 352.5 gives 1.18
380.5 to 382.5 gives 0.967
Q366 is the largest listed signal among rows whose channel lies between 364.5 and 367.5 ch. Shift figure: 0.7301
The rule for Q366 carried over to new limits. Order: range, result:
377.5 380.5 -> 0.8717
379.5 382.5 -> 0.9835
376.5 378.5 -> 0.8031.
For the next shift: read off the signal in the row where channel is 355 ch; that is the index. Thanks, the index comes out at 1.08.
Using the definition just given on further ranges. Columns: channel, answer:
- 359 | 1.003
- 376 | 0.7352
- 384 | 1.075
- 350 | 1.152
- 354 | 1.175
